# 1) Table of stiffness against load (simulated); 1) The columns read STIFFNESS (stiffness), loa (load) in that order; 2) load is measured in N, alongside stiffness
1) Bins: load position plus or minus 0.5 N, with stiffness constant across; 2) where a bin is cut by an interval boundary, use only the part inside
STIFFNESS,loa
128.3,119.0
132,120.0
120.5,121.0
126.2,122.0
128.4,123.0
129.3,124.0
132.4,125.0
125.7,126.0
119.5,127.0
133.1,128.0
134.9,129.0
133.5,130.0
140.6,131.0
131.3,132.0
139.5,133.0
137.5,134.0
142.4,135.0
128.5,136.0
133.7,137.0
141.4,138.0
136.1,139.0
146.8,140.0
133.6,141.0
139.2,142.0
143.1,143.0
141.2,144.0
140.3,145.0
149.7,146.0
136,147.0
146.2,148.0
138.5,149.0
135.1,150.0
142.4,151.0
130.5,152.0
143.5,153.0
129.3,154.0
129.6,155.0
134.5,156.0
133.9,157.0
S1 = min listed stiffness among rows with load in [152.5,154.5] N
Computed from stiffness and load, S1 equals 129.3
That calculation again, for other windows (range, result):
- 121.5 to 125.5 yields 126.2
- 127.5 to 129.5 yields 133.1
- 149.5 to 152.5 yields 130.5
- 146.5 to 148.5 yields 136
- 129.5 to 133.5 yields 131.3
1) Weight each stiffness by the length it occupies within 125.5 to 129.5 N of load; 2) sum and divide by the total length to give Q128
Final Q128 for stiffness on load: 128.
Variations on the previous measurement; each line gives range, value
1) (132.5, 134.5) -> 138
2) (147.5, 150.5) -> 140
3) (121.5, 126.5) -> 128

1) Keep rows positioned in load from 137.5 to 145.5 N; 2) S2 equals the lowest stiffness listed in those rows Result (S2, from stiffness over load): 133.6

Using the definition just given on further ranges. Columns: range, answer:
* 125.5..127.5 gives 119.5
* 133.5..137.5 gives 128.5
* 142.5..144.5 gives 141.2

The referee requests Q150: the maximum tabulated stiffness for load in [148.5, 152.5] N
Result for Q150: 142.4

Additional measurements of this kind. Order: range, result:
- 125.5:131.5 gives 140.6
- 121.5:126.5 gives 132.4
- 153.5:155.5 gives 129.6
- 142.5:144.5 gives 143.1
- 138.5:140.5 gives 146.8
